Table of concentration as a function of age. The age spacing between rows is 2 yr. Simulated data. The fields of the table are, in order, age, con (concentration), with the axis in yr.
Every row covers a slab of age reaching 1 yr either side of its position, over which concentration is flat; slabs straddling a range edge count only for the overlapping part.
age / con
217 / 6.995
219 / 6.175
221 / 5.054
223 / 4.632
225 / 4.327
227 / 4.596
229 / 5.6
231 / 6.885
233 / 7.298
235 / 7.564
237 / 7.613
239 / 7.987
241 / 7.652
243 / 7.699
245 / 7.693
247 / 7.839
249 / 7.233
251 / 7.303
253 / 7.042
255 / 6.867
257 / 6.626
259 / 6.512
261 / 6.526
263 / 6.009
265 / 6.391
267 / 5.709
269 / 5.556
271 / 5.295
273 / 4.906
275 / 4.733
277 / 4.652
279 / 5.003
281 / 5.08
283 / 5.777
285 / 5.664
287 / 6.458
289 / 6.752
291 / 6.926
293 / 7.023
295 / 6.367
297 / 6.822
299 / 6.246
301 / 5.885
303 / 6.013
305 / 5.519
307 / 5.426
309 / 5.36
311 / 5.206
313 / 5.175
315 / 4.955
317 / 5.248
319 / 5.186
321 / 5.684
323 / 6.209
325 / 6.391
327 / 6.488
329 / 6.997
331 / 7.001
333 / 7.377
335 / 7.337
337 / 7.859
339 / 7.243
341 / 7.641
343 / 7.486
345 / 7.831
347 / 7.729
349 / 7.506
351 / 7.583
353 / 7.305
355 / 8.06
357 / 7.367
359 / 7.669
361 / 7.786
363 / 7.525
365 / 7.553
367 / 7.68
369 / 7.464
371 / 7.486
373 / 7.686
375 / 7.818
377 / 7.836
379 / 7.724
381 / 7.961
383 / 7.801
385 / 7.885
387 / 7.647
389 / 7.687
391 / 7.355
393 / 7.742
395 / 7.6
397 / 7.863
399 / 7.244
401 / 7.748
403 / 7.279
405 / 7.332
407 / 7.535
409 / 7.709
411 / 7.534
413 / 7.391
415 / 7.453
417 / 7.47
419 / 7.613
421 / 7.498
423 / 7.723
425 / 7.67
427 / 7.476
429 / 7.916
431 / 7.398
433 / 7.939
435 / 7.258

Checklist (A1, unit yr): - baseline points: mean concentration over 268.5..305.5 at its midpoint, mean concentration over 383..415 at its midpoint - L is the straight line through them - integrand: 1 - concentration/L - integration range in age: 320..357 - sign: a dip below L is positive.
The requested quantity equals -3.2 yr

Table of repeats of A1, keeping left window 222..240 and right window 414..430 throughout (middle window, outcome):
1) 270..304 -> 4.1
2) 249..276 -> 1.4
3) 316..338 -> 1.3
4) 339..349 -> -0.8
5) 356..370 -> -0.7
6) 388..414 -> -0.3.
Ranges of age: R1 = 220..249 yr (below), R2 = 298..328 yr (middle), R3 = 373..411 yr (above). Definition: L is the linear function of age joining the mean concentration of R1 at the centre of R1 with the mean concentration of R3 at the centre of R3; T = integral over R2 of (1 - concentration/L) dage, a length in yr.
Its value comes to 6.18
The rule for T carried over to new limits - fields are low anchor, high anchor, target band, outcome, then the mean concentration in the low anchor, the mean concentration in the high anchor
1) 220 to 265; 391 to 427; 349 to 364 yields -0.7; 6.66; 7.55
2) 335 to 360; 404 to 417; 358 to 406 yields -0.7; 7.6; 7.49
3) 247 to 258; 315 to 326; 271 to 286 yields 3.2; 7.09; 5.67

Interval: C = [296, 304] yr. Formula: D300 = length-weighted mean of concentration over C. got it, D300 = 6.24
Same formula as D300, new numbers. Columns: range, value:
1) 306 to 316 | 5.22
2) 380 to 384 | 7.88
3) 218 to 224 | 5.29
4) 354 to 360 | 7.7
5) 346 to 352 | 7.61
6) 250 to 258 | 6.96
